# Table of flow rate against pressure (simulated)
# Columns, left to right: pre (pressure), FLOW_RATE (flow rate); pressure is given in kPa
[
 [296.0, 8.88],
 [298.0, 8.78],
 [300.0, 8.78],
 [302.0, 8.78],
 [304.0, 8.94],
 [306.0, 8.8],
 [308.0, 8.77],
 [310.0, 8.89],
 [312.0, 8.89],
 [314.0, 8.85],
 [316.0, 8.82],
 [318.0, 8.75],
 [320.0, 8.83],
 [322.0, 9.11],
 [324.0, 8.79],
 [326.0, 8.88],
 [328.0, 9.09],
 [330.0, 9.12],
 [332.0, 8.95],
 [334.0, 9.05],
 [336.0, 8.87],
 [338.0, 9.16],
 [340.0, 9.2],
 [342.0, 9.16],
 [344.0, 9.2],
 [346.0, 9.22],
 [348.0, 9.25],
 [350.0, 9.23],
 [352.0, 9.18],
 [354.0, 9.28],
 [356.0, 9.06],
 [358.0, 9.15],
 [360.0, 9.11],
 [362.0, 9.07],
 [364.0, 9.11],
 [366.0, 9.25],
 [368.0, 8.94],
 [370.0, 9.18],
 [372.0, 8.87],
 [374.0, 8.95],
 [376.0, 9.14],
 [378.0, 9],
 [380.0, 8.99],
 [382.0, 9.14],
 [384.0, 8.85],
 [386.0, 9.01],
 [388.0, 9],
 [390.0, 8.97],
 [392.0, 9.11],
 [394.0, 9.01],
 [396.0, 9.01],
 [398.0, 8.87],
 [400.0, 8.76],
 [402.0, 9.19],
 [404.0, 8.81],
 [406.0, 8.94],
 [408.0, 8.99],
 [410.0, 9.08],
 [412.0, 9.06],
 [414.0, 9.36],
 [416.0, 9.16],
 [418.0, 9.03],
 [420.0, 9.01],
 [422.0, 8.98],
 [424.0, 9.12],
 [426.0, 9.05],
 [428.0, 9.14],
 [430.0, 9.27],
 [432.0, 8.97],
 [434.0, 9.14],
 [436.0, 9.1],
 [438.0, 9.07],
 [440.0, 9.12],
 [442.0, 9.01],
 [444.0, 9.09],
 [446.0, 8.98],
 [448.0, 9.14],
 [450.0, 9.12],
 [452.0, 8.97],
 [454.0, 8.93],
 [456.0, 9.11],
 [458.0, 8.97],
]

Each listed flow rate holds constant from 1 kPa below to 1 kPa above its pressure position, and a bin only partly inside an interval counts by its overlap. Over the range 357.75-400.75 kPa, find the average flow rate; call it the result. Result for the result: 9.02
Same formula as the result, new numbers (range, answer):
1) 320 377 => 9.09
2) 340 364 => 9.17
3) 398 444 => 9.06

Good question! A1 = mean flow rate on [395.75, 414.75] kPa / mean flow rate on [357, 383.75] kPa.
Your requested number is 1.0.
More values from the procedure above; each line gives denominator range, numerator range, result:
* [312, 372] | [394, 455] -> 1.00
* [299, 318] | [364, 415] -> 1.02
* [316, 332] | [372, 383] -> 1.01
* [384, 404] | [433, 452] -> 1.01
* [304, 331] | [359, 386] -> 1.02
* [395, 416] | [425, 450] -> 1.01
